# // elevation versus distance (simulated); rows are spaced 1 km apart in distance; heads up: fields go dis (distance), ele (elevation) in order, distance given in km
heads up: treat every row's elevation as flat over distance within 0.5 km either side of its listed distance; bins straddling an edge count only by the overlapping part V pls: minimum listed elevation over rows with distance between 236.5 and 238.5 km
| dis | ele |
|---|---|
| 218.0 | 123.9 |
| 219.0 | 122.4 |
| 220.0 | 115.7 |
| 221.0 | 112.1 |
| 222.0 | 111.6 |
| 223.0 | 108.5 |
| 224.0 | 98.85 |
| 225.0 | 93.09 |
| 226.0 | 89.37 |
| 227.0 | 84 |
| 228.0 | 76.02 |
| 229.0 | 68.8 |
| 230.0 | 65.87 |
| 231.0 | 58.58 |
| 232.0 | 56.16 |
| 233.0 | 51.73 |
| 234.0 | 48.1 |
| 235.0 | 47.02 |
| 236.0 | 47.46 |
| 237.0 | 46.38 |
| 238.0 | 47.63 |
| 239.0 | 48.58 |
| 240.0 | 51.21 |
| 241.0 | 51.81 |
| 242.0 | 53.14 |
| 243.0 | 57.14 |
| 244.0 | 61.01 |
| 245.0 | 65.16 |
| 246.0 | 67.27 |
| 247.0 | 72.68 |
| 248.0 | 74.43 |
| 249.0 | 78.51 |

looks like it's 46.38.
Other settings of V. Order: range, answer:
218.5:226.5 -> 89.37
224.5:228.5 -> 76.02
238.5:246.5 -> 48.58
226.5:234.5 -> 48.1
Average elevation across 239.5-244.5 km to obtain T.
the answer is 54.9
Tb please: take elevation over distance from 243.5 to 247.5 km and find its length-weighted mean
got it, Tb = 66.5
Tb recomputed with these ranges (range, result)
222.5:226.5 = 97.5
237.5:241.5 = 49.8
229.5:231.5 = 62.2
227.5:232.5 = 65.1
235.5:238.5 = 47.2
